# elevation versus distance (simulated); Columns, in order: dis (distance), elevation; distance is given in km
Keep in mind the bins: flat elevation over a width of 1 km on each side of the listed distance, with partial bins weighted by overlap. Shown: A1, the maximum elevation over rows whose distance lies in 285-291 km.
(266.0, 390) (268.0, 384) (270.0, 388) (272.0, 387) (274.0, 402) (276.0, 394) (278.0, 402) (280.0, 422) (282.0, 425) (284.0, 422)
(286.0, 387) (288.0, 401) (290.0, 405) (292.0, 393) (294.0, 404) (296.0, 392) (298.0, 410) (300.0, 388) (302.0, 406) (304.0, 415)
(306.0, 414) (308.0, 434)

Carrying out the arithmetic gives 405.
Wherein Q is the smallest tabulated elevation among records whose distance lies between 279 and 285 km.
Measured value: 422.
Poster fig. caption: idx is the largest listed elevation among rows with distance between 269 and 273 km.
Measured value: 388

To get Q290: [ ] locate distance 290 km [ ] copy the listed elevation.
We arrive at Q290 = 405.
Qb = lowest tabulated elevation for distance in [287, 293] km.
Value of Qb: 393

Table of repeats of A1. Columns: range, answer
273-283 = 425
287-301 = 410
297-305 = 415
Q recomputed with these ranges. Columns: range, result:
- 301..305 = 406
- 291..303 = 388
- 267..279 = 384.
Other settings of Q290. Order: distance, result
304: 415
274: 402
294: 404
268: 384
